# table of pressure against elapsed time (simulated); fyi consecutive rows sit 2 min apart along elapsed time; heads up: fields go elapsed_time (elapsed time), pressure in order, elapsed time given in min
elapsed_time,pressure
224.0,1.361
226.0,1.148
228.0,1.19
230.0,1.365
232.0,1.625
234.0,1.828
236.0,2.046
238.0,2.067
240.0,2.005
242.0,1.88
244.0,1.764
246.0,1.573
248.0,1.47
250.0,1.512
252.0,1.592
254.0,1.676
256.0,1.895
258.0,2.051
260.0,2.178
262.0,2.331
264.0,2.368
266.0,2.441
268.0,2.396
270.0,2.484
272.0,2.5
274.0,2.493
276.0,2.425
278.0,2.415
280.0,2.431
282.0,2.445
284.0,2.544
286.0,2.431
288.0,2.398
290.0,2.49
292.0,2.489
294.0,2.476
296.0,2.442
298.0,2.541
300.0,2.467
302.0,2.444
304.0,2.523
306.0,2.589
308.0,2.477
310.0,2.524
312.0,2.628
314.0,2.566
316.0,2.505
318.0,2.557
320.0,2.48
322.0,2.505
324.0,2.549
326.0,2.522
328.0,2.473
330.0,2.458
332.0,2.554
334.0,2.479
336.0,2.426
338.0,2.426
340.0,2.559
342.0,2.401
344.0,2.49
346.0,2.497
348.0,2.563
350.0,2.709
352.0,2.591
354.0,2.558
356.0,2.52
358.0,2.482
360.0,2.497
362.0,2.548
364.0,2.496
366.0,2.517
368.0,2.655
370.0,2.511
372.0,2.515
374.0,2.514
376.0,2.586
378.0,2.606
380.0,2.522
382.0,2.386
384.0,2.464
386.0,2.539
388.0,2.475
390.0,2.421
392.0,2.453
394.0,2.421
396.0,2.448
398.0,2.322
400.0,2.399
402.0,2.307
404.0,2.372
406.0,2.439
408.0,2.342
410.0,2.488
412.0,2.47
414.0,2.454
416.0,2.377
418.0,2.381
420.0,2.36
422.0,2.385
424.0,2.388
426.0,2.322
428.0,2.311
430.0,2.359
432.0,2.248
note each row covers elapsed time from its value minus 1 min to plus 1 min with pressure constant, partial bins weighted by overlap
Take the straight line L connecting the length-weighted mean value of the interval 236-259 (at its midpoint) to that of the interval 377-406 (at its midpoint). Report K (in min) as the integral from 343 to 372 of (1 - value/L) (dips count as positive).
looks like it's -3.32 min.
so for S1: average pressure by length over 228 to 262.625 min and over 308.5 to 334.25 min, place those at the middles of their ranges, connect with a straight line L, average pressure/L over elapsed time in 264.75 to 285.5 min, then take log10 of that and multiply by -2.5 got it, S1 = -0.18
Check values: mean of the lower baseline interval 1.79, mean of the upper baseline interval 2.52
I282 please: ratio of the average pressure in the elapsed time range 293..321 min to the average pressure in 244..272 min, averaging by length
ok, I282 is 1.3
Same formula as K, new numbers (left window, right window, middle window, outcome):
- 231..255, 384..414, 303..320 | -4.11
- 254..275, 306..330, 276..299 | -0.72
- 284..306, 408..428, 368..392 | -0.86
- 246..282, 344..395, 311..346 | -1.90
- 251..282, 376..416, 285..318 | -2.84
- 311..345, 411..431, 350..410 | -1.18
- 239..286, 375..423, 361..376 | -1.10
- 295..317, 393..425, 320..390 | -1.56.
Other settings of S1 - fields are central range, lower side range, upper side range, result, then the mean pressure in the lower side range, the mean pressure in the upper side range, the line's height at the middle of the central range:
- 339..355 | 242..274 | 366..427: -0.112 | 2.03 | 2.45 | 2.3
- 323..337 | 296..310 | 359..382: 0.009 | 2.5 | 2.54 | 2.52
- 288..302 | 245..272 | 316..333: -0.084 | 2.02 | 2.51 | 2.29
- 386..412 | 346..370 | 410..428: 0.014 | 2.55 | 2.39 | 2.45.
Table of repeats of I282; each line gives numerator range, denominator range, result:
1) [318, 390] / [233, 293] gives 1.17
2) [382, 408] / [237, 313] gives 1.07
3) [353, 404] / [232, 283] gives 1.19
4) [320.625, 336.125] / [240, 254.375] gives 1.50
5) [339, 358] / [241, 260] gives 1.46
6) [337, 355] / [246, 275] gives 1.22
